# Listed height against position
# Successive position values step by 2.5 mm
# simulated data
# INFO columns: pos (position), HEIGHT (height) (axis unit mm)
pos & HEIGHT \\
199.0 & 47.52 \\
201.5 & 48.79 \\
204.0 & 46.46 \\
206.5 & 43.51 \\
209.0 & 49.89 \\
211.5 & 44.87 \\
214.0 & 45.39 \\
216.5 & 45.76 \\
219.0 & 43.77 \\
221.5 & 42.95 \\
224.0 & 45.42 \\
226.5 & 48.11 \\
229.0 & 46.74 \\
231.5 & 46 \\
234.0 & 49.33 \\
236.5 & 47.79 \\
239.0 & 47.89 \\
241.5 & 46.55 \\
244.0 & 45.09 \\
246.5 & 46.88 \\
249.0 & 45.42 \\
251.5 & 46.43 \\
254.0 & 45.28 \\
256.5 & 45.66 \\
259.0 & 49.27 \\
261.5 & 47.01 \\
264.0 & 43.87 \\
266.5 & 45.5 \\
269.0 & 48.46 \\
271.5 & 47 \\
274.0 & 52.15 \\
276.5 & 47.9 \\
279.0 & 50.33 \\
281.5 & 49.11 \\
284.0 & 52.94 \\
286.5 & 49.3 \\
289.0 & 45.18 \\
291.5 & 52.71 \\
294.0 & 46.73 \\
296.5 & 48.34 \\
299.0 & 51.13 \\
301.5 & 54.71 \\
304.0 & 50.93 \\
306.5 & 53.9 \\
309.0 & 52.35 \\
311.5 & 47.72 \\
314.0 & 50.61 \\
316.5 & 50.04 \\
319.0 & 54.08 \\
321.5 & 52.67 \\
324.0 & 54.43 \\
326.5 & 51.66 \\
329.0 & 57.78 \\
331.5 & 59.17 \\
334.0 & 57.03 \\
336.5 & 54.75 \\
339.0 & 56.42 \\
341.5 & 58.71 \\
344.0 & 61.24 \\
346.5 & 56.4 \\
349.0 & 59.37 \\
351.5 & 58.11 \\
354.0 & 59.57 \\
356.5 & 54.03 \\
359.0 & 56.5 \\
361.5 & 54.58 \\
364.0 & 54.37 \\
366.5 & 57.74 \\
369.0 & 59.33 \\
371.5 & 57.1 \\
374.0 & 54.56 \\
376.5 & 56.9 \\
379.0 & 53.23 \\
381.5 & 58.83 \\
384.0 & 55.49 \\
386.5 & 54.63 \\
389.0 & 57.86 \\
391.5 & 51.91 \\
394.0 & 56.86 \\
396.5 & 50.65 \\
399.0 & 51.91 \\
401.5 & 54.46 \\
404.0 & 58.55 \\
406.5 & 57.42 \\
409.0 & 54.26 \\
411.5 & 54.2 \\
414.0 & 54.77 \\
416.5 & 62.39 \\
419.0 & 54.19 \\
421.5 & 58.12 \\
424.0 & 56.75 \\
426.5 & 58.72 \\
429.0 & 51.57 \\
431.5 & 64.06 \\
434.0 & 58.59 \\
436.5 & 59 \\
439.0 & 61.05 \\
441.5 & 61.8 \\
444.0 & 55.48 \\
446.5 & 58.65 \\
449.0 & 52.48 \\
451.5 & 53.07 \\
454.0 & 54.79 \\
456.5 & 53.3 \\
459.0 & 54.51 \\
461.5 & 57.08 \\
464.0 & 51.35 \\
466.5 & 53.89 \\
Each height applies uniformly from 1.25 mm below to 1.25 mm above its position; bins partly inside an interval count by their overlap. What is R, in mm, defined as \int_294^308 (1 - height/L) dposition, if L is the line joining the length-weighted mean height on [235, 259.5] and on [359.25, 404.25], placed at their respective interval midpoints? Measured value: -0.3 mm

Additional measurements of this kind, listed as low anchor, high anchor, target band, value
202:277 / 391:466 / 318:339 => -1.7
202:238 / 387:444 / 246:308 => 0.8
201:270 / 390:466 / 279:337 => -2.3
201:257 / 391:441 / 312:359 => -3.3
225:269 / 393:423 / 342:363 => -2.0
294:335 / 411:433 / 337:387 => -2.0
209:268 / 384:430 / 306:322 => -0.3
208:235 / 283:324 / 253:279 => 0.7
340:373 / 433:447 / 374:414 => 2.1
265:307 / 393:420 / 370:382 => -0.5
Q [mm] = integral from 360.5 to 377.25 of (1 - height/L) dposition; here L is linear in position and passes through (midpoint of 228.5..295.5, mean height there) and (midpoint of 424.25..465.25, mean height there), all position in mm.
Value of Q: -1.1 mm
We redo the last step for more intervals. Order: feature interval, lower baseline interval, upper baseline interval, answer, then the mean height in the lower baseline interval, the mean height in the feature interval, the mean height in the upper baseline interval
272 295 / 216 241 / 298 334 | 0.48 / 46.4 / 49.5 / 53.1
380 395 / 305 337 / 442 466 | -0.49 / 53.5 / 55.9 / 54.7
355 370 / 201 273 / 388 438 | -0.73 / 46.4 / 56.1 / 56.3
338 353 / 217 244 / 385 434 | -1.67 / 46.4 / 58.4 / 56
